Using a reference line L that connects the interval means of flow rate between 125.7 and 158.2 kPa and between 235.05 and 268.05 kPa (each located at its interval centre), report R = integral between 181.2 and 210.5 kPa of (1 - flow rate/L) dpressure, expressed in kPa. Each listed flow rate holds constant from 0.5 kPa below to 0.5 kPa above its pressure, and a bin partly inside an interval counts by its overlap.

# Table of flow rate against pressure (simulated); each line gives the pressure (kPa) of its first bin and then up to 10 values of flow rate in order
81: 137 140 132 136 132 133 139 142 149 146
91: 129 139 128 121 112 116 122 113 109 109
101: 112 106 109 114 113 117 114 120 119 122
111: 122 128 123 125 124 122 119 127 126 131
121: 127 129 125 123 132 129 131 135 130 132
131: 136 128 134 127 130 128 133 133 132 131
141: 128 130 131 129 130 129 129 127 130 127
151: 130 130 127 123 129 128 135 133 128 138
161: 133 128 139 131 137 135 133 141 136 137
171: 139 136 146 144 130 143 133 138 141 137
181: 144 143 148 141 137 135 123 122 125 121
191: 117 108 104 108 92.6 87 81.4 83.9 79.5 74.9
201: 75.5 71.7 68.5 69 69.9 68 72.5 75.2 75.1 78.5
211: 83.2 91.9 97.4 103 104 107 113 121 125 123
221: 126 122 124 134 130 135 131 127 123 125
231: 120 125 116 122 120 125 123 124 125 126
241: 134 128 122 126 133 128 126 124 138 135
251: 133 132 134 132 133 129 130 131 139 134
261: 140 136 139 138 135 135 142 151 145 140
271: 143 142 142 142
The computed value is 7.2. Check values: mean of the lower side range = 130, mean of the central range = 98.9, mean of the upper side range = 132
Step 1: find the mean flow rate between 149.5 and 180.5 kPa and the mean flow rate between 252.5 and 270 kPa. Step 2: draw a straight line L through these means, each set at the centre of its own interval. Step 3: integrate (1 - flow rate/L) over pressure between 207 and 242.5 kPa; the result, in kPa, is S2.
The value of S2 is 5.3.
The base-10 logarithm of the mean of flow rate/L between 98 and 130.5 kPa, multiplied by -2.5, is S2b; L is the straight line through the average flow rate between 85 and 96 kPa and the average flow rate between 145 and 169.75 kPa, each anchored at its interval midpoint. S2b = 0.090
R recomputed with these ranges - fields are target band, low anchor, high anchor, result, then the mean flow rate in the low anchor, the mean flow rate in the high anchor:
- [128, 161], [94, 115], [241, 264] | -2.6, 117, 132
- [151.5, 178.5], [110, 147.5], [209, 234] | -2.4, 129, 115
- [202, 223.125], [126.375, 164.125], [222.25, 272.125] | 5.8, 131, 131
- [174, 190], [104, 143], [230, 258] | -1.1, 127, 128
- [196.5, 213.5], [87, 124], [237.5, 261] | 6.7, 123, 130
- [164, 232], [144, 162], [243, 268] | 8.6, 130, 134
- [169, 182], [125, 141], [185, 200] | -2.9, 131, 106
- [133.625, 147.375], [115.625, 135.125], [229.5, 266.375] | -0.1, 129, 130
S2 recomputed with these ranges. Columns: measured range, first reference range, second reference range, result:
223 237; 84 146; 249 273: 0.96 kPa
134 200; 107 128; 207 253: -2.76 kPa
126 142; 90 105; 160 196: -0.93 kPa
